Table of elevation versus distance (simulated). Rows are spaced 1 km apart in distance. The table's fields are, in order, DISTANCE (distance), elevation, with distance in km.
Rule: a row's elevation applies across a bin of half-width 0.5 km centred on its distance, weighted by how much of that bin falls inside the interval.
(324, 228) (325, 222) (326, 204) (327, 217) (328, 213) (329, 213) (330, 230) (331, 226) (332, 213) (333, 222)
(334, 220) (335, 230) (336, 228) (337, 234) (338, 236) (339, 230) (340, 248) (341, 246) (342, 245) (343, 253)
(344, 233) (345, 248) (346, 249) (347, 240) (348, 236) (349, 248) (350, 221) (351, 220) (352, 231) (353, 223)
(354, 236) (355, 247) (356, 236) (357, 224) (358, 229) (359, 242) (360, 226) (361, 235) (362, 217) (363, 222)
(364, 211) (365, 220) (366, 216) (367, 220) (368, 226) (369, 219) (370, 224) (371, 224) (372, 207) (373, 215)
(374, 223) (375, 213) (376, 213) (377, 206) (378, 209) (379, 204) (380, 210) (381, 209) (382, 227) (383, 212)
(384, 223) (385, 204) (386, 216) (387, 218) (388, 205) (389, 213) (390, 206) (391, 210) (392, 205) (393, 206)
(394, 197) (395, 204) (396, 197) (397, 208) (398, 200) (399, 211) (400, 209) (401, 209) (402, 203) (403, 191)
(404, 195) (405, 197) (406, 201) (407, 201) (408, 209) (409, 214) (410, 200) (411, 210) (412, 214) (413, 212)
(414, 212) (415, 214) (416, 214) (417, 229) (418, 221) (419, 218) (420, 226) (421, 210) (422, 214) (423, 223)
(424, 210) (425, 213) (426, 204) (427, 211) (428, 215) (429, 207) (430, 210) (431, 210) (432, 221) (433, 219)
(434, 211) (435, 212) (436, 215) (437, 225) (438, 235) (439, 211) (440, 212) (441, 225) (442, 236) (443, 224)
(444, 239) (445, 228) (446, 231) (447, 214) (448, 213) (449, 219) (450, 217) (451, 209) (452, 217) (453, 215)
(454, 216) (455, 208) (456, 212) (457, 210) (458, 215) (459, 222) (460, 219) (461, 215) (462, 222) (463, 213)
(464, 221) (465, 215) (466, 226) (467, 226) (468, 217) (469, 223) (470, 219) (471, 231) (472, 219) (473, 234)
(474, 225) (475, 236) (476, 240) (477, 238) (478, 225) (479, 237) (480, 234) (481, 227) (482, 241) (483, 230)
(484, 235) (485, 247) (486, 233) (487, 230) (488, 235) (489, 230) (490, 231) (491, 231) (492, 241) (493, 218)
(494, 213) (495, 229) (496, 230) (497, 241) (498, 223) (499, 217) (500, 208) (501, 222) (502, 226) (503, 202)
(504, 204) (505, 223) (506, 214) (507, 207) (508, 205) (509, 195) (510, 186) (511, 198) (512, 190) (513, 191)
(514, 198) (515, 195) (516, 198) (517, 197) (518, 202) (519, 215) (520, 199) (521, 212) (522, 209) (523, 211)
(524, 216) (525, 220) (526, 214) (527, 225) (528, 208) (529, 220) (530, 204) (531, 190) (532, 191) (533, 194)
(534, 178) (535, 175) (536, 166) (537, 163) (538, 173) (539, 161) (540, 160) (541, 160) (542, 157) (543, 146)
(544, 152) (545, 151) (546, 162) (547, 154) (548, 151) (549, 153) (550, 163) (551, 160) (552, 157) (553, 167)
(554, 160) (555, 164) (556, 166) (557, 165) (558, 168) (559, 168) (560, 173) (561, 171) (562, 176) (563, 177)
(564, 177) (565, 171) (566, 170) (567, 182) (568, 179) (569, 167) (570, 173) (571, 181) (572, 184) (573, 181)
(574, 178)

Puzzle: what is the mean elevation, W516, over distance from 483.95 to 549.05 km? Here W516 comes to 201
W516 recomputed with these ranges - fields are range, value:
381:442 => 211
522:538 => 198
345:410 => 216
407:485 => 220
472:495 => 232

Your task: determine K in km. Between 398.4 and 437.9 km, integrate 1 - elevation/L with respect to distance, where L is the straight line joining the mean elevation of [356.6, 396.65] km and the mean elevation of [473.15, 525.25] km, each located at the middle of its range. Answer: 0.88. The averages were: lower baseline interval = 215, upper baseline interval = 219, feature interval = 211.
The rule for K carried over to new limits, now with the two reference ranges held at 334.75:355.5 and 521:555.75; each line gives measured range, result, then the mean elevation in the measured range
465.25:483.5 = -2.9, 229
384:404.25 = 1.5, 206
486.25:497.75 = -2.3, 230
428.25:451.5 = -1.2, 219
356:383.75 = 1.3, 219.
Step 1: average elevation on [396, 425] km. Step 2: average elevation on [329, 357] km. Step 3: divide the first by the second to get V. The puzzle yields 0.9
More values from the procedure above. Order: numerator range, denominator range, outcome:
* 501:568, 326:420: 0.84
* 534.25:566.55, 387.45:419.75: 0.79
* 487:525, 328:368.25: 0.92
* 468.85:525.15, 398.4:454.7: 1.02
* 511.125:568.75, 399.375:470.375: 0.84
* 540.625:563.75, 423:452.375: 0.74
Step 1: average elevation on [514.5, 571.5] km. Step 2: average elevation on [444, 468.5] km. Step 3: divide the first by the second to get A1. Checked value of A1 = 0.8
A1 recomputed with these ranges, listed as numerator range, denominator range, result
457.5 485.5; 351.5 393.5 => 1.04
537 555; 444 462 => 0.73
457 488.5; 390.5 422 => 1.09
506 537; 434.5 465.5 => 0.91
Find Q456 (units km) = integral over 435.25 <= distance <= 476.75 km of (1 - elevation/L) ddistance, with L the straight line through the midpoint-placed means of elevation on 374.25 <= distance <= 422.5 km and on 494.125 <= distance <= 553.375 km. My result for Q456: -4.1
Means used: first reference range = 209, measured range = 221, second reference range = 192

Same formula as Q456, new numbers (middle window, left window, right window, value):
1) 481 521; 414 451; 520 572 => -4.7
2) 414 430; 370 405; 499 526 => -0.5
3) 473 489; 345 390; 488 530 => -1.5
